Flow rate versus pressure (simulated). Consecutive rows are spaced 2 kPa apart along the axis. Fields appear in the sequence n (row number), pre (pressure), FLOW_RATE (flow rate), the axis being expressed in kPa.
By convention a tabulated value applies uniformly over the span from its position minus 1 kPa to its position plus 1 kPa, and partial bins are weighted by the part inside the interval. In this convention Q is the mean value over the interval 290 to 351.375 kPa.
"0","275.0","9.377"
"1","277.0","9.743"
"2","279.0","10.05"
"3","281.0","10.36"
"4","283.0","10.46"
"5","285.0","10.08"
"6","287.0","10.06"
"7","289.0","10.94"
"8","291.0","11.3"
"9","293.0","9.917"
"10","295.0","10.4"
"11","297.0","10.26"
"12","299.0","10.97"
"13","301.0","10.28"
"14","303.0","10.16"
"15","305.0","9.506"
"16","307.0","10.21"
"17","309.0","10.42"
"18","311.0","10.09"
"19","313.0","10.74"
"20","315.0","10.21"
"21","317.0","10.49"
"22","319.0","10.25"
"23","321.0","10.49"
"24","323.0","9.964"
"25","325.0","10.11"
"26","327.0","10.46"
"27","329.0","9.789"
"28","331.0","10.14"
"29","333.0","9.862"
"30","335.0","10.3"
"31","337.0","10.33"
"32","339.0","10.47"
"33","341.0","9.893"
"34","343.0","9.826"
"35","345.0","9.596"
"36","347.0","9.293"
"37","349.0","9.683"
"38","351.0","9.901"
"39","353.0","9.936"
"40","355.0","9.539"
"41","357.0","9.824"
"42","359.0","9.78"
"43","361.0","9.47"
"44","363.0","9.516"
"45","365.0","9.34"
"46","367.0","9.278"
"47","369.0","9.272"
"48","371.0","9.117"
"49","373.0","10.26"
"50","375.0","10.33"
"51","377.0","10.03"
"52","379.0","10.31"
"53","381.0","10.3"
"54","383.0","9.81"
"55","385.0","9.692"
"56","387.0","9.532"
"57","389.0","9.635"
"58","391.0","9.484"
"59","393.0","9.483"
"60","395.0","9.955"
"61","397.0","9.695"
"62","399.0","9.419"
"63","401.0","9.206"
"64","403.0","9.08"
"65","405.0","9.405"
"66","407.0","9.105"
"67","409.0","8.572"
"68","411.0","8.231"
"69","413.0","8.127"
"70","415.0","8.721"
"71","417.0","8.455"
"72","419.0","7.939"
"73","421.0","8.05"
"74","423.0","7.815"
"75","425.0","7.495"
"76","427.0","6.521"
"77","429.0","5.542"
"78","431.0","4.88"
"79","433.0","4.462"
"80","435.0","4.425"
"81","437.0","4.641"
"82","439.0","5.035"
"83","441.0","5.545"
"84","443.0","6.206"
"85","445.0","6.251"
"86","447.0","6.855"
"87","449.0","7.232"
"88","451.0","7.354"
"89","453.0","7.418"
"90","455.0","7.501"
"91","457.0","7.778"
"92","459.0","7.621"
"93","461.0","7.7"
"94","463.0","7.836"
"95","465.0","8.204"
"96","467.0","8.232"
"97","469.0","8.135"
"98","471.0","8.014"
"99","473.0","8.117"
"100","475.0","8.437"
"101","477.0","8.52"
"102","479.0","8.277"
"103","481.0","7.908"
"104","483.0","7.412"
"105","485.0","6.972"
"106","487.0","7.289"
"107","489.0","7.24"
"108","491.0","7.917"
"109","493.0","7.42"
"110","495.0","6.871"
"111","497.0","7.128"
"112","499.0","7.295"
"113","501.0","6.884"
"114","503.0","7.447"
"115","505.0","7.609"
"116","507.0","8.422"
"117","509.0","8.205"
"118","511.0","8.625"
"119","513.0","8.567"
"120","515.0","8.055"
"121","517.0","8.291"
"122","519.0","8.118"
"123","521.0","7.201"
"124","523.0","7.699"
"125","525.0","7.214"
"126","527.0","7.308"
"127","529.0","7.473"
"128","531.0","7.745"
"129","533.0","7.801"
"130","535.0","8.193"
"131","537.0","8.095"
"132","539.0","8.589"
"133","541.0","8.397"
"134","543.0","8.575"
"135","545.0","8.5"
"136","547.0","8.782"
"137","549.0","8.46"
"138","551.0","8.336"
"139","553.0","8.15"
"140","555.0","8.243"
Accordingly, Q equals 10.2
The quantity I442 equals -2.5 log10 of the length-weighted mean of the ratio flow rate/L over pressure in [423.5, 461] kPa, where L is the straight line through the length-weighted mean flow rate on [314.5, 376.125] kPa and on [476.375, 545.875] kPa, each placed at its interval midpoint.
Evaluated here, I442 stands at 0.34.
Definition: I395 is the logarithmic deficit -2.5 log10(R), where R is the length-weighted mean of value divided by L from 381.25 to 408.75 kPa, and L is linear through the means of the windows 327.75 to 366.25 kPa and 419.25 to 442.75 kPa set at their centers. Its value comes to -0.243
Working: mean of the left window 9.82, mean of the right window 5.93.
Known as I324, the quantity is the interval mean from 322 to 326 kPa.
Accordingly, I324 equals 10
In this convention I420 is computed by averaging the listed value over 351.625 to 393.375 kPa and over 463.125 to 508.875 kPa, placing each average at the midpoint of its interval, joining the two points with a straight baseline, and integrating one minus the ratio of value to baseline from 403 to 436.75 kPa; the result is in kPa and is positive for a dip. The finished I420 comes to 5.9 kPa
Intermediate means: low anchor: 9.72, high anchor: 7.73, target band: 7.35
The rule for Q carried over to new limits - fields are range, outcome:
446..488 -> 7.75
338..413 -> 9.58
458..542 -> 7.82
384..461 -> 7.69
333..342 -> 10.2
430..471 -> 6.7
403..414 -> 8.72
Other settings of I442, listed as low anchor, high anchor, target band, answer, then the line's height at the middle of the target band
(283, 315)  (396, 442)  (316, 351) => -0.06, 9.51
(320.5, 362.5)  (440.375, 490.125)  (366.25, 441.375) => 0.05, 8.72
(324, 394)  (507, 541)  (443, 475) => 0.15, 8.7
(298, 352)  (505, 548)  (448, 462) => 0.17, 8.8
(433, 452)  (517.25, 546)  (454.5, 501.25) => -0.16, 6.69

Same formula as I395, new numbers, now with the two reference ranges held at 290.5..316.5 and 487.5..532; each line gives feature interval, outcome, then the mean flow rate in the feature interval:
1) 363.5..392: -0.04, 9.74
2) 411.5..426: 0.10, 8.09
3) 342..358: 0.00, 9.7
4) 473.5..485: 0.01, 8.01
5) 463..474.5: 0.01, 8.13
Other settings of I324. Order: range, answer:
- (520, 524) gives 7.45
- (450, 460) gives 7.53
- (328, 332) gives 9.96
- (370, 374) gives 9.69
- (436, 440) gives 4.84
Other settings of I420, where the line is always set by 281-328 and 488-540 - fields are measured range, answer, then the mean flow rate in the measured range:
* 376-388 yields -0.7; 9.95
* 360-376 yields 0.0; 9.57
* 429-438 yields 4.2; 4.71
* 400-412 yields 0.2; 8.93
